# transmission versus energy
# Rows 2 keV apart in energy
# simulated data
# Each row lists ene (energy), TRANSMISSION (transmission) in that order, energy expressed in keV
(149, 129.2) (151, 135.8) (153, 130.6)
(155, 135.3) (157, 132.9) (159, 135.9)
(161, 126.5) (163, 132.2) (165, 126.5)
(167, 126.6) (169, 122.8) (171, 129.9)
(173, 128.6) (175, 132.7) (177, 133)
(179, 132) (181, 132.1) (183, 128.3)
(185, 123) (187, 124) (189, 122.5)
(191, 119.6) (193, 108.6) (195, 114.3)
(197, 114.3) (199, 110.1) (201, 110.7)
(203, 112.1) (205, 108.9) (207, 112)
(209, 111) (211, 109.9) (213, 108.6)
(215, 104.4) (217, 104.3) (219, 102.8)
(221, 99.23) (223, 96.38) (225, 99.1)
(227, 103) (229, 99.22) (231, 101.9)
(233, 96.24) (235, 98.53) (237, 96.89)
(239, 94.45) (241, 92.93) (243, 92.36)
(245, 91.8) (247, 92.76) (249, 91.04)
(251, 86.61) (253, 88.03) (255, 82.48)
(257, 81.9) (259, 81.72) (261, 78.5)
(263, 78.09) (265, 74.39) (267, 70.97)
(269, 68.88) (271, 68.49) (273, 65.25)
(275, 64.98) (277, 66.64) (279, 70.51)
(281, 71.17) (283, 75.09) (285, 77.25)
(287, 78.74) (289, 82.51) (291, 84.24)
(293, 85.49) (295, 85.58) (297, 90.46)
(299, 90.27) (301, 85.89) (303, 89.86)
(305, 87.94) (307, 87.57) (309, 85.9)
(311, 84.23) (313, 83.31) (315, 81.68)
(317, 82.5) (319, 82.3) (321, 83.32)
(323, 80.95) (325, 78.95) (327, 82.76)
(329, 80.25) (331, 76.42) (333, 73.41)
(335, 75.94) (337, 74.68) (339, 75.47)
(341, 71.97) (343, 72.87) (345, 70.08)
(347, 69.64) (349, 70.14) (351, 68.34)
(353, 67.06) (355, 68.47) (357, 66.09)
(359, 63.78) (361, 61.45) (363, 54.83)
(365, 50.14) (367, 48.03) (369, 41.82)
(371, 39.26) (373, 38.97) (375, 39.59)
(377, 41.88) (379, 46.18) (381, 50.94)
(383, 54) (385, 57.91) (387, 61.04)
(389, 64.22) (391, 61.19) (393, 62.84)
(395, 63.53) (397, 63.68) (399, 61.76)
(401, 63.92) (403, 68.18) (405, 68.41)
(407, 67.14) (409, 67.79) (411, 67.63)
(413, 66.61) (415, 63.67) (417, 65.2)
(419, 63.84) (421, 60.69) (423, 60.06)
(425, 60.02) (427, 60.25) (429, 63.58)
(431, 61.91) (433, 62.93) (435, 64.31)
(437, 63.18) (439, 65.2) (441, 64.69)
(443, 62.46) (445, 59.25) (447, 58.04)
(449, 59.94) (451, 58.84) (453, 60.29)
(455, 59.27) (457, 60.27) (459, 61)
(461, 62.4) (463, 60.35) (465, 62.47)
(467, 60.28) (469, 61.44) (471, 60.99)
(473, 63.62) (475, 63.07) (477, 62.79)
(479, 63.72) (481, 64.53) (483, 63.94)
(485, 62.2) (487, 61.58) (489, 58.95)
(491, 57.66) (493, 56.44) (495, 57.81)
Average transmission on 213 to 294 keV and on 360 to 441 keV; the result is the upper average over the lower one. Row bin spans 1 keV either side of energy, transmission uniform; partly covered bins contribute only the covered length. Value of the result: 0.7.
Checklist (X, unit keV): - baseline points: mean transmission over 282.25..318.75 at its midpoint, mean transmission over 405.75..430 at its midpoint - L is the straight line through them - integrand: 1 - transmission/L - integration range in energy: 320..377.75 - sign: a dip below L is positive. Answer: 8.5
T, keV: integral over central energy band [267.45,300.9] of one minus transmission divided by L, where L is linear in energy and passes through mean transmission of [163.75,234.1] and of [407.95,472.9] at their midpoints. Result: 6.65 keV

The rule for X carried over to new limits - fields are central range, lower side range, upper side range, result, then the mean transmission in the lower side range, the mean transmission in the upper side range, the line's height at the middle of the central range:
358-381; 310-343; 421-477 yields 7.9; 79.1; 61.5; 72.9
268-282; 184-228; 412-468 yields 4.1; 110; 61.8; 95.8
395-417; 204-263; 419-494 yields 1.1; 96.5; 61.5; 69.4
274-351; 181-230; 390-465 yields 7.4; 111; 62.8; 87.6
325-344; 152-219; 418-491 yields 2.6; 121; 61.7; 88.2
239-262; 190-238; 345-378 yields 1.5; 106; 56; 93.6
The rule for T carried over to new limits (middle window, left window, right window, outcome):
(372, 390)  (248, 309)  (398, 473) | 4.7 keV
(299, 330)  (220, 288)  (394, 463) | -2.8 keV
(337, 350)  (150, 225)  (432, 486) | 2.2 keV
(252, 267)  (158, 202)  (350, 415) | 2.8 keV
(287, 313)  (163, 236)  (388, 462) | 1.5 keV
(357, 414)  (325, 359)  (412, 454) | 8.6 keV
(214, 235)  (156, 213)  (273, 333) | 1.5 keV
